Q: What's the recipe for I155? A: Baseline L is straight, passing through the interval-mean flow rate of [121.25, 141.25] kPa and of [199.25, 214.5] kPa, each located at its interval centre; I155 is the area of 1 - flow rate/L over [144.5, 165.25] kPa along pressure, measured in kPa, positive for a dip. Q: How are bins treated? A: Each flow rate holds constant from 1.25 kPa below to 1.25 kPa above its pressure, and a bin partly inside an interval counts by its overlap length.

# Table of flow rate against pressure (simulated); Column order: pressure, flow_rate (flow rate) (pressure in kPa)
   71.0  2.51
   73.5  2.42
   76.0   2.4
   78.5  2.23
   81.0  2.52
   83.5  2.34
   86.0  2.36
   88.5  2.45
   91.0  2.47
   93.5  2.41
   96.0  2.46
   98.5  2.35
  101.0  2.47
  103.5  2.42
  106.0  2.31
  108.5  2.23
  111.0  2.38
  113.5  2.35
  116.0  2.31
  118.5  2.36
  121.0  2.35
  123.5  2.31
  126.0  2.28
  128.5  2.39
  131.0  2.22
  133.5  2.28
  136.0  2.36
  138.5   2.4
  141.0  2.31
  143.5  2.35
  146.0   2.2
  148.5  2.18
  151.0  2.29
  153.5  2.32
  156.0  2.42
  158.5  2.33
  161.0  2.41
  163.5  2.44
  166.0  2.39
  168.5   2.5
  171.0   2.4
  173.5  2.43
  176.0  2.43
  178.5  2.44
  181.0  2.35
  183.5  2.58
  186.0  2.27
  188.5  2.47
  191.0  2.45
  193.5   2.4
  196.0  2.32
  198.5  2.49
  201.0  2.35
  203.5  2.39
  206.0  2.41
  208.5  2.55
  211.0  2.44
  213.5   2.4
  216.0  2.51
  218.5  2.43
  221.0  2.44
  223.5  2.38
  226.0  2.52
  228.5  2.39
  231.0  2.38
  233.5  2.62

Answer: 0.2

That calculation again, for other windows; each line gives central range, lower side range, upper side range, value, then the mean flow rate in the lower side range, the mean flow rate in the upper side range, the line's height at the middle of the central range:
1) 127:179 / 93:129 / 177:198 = 0.72 kPa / 2.36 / 2.41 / 2.39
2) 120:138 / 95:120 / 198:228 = 0.47 kPa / 2.36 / 2.44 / 2.38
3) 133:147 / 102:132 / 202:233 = 0.20 kPa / 2.33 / 2.44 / 2.35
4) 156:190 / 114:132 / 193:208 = -0.67 kPa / 2.32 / 2.4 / 2.37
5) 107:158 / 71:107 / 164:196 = 2.08 kPa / 2.41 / 2.42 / 2.41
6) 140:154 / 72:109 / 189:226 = 0.81 kPa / 2.39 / 2.43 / 2.41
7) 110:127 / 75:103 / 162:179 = 0.57 kPa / 2.41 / 2.43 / 2.42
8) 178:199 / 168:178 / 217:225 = 0.14 kPa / 2.44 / 2.42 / 2.43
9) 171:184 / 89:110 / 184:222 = -0.09 kPa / 2.39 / 2.42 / 2.42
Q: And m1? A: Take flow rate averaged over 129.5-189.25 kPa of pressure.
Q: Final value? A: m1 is 2.36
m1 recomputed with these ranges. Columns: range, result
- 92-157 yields 2.34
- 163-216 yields 2.43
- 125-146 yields 2.32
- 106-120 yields 2.32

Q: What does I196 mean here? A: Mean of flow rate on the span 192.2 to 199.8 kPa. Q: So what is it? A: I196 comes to 2.4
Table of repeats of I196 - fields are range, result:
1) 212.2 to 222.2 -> 2.44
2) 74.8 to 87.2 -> 2.37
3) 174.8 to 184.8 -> 2.45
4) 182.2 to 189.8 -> 2.44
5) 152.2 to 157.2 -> 2.37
